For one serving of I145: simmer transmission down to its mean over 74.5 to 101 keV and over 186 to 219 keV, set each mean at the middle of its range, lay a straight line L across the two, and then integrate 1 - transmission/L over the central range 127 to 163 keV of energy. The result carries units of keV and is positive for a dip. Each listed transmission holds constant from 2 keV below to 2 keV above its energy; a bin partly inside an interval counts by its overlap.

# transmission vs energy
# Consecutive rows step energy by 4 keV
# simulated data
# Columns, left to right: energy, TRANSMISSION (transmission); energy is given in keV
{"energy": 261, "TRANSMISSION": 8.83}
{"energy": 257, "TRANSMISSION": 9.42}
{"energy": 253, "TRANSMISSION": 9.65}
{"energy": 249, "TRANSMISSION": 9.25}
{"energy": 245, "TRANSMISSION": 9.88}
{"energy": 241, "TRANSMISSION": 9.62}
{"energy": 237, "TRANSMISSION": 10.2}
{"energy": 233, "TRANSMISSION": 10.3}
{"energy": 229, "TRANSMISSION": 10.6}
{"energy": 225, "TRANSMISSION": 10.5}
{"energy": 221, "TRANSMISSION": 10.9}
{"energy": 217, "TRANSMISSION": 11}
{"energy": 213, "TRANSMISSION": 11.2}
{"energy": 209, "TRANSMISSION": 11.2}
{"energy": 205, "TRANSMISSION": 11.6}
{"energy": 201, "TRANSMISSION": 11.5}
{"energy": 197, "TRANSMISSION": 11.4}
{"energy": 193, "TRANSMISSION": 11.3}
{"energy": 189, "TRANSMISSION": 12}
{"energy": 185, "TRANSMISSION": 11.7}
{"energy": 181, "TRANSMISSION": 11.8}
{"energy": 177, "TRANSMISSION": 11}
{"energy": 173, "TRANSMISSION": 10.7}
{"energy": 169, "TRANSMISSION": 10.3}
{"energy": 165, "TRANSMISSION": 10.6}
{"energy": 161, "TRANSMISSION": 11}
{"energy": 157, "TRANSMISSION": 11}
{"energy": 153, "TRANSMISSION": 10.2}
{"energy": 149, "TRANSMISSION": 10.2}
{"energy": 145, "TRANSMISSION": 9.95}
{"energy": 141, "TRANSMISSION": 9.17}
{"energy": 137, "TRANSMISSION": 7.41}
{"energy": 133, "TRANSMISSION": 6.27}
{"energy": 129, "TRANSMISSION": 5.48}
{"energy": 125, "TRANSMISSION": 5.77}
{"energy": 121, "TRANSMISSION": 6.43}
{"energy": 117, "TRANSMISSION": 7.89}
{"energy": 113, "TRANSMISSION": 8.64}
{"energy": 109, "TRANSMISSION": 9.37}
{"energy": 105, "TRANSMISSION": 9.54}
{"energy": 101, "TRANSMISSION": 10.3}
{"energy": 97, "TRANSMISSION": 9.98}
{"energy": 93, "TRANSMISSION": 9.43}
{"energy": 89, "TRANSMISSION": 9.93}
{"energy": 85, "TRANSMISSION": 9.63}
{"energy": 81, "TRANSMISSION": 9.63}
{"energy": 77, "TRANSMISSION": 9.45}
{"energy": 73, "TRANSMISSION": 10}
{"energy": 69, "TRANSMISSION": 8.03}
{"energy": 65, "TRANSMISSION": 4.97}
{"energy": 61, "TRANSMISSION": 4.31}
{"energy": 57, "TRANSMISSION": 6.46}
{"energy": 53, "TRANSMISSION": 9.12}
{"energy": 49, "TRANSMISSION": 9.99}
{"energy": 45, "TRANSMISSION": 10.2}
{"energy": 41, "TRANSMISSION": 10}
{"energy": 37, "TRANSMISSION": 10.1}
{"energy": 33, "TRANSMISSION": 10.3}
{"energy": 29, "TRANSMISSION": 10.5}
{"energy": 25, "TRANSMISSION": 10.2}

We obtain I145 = 5.54 keV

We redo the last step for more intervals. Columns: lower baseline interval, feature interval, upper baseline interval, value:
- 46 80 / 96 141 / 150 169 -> 7.1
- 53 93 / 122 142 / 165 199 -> 6.4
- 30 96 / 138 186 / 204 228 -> -1.2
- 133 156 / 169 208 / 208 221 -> -3.8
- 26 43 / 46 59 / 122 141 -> 1.2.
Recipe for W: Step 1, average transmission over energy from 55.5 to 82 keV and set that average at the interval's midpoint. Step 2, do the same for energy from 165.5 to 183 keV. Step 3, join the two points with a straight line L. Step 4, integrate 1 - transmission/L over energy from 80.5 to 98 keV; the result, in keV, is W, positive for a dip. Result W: -3.3 keV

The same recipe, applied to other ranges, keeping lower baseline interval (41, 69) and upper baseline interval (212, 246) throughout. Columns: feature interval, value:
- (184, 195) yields -2.0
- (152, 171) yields -2.5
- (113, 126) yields 2.5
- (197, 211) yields -1.9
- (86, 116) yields -3.9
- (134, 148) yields 0.5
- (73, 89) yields -3.0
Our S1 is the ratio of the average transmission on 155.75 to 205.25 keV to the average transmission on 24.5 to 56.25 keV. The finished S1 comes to 1.13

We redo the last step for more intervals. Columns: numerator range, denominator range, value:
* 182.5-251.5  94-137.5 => 1.36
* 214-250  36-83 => 1.21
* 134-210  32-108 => 1.18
